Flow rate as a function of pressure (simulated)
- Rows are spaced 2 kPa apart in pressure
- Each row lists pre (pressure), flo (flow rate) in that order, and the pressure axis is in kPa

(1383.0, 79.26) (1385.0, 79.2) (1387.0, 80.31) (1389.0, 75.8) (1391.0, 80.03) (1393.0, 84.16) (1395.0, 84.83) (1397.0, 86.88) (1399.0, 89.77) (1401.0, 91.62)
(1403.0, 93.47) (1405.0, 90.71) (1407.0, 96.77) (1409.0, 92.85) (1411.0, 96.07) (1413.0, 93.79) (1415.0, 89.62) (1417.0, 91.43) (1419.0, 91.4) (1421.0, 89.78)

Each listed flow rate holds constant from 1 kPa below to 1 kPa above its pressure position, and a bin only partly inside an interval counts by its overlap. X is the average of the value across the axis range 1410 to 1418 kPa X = 92.7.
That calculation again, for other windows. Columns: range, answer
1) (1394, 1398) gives 85.9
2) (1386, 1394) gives 80.1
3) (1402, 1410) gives 93.5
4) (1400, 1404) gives 92.5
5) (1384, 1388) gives 79.8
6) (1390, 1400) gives 85.1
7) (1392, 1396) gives 84.5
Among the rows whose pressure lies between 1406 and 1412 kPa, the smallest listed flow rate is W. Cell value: 92.85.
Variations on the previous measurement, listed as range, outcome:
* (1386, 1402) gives 75.8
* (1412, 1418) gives 89.62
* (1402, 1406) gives 90.71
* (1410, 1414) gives 93.79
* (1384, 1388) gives 79.2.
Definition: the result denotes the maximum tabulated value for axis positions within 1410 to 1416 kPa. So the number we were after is 96.07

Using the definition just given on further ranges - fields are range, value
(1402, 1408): 96.77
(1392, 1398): 86.88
